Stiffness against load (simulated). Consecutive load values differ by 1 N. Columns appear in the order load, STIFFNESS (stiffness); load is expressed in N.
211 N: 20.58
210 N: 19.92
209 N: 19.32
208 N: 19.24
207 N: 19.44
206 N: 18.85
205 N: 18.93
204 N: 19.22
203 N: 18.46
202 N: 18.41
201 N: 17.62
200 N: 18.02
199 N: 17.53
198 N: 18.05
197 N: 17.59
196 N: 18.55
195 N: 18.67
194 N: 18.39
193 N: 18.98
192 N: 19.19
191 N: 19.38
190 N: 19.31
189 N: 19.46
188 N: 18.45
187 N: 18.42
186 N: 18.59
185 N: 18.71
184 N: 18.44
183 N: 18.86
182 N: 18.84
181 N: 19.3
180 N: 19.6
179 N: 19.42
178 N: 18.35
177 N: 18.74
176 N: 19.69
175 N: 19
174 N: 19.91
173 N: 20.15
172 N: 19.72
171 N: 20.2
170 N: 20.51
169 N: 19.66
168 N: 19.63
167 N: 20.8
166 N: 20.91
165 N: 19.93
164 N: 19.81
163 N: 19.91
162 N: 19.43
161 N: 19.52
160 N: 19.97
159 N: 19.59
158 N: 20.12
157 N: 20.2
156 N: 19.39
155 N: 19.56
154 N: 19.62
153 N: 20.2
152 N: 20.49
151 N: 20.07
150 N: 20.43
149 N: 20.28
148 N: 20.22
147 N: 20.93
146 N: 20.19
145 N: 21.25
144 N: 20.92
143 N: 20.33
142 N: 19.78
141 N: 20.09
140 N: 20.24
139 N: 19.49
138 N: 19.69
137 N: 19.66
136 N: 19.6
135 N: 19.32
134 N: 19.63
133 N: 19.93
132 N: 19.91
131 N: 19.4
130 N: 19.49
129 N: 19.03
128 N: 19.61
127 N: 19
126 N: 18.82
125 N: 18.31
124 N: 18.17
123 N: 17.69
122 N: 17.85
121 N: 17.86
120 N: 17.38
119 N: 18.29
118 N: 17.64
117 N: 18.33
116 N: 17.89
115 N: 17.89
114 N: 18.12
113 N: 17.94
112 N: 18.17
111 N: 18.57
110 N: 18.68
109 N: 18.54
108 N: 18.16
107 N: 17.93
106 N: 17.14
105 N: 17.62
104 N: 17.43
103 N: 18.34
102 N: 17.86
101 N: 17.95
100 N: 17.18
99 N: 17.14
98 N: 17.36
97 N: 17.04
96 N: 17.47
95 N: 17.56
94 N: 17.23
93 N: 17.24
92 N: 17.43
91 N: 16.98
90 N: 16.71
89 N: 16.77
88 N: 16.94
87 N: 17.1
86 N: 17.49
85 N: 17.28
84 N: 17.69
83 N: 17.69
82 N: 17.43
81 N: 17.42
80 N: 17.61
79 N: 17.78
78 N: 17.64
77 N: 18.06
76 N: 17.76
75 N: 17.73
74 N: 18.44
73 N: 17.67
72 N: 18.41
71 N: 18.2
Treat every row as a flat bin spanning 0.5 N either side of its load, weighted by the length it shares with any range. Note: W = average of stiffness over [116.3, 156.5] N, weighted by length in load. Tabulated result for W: 19.4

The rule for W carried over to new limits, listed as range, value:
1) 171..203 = 18.8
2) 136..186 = 19.8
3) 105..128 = 18.1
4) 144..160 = 20.2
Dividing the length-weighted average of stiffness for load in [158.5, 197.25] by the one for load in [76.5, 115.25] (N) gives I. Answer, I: 1.10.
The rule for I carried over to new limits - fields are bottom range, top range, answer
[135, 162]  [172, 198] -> 0.95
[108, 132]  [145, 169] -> 1.09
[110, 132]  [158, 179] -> 1.07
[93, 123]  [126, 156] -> 1.12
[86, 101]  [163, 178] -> 1.15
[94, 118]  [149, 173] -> 1.12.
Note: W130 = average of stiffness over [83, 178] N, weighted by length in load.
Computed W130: 18.9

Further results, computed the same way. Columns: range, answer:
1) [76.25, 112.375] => 17.6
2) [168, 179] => 19.6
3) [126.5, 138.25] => 19.5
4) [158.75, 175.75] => 19.9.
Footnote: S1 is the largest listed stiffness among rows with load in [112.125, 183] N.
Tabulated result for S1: 21.25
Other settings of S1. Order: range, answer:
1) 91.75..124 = 18.68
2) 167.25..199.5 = 20.51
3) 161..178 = 20.91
